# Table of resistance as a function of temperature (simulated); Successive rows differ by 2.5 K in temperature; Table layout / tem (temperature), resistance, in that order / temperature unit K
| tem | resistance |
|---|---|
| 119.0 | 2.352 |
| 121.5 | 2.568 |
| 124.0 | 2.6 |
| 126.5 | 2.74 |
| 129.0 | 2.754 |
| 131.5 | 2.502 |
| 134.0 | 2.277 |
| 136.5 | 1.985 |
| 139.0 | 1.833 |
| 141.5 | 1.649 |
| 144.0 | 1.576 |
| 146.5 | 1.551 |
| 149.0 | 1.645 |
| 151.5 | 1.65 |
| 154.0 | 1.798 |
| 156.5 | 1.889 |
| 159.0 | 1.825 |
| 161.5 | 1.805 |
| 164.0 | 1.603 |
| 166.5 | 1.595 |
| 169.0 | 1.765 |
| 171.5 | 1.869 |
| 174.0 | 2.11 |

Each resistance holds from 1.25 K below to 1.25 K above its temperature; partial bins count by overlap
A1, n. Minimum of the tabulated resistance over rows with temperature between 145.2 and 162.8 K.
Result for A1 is 1.551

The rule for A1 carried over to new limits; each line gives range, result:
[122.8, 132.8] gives 2.502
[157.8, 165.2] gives 1.603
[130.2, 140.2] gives 1.833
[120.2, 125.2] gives 2.568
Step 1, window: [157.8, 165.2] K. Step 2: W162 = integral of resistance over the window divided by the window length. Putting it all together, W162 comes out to 1.74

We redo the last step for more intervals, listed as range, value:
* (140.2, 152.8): 1.62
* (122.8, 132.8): 2.65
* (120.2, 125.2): 2.58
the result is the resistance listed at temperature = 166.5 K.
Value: 1.595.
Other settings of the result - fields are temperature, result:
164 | 1.603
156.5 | 1.889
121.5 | 2.568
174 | 2.11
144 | 1.576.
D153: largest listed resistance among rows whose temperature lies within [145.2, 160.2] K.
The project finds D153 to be 1.889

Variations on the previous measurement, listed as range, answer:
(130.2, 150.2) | 2.502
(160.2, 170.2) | 1.805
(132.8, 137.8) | 2.277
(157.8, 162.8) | 1.825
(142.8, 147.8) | 1.576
